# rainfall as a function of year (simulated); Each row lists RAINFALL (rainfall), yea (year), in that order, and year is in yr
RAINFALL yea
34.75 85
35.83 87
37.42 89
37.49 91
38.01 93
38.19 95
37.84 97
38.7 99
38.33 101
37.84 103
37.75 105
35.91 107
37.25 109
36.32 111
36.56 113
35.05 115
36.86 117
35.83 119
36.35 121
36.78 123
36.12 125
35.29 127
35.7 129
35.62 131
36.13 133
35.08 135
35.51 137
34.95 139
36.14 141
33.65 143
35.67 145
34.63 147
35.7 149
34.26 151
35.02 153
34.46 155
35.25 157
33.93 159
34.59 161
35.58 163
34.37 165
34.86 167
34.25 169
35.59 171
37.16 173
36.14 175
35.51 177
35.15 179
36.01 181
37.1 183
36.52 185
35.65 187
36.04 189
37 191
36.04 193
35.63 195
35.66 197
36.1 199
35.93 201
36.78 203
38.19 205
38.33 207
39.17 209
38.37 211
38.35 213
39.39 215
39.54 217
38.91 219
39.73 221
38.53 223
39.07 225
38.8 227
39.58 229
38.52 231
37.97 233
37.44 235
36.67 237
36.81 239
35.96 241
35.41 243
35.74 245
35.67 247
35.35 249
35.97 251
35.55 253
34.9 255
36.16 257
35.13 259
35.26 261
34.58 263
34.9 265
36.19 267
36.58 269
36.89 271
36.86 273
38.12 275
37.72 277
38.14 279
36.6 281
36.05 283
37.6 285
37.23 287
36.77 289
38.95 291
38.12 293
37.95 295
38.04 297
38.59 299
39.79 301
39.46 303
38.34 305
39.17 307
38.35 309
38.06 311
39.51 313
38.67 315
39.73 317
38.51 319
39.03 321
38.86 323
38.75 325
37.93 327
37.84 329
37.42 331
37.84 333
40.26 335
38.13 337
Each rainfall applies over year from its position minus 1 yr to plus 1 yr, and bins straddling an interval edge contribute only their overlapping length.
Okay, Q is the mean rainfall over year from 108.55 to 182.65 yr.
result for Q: 35.5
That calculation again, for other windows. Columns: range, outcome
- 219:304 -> 37.1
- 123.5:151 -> 35.4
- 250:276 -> 35.9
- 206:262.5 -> 37.3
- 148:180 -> 35.1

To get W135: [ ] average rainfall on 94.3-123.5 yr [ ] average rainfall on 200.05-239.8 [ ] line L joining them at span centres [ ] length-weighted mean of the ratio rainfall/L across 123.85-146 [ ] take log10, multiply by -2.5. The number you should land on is 0.06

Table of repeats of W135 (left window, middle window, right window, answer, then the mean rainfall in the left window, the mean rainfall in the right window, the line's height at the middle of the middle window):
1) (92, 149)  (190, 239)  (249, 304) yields -0.03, 36.3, 36.9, 36.7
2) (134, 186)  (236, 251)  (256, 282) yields 0.01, 35.3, 36.4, 36.1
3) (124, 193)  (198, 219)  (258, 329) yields -0.05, 35.4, 37.7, 36.3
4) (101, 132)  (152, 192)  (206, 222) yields 0.07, 36.4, 39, 37.9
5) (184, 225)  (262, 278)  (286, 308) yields 0.05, 37.5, 38.4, 38.1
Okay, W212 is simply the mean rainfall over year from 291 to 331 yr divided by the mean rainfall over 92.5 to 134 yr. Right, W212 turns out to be 1.05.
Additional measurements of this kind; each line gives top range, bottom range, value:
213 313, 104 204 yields 1.05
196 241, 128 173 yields 1.08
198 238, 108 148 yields 1.07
